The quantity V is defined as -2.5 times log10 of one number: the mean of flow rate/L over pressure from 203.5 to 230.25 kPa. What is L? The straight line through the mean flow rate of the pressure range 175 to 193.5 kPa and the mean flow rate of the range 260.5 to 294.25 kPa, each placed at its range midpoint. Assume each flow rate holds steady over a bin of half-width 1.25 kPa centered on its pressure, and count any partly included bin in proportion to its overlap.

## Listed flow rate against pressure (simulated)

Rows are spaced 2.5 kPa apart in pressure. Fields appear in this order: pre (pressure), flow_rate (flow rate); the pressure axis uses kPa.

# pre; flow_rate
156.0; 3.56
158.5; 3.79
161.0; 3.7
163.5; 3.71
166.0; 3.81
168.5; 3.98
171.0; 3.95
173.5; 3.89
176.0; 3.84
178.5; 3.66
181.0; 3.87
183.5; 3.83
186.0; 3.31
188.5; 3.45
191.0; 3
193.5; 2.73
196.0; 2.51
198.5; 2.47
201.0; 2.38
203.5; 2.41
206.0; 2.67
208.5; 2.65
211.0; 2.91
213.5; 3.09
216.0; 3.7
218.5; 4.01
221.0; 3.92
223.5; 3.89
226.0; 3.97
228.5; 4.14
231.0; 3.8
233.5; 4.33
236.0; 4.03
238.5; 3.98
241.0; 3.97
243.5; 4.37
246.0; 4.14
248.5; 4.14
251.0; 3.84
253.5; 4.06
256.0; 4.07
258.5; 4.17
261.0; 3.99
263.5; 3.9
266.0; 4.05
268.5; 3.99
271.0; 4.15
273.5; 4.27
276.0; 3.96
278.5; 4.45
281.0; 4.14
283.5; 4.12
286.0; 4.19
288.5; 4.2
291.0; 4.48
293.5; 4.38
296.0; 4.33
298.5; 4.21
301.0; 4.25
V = 0.09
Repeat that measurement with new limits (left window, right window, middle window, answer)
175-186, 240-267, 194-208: 0.46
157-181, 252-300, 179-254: 0.13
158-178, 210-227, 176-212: 0.23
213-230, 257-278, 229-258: -0.03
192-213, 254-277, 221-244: -0.22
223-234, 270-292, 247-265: 0.02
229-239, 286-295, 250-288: 0.03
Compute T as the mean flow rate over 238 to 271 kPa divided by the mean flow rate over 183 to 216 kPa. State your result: 1.41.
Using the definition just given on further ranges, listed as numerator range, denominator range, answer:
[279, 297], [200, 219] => 1.45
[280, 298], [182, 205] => 1.47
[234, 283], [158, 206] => 1.22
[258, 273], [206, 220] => 1.25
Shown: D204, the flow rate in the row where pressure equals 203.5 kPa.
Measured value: 2.41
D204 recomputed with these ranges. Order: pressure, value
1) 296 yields 4.33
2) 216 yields 3.7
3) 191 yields 3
